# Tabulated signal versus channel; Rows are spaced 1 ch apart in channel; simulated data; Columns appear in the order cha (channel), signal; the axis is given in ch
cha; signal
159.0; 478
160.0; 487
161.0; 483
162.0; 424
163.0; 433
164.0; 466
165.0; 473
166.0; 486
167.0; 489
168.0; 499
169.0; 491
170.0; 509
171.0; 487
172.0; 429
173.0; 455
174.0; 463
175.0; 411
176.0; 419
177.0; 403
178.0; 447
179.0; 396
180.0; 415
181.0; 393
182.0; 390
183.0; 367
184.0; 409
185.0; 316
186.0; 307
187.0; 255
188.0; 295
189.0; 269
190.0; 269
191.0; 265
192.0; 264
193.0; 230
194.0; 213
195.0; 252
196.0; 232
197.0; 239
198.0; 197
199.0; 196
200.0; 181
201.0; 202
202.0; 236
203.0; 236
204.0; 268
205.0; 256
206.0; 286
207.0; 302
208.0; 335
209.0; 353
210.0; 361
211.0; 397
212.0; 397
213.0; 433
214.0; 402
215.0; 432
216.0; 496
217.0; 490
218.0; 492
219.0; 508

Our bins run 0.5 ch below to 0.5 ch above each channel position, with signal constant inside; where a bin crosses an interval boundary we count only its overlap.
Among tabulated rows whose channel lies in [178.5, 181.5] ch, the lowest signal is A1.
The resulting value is 393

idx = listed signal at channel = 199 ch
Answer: 196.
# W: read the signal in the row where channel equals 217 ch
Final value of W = 490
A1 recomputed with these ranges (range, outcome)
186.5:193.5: 230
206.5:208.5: 302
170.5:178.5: 403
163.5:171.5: 466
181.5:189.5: 255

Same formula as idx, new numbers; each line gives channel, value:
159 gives 478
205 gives 256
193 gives 230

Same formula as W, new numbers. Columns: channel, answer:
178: 447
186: 307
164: 466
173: 455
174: 463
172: 429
